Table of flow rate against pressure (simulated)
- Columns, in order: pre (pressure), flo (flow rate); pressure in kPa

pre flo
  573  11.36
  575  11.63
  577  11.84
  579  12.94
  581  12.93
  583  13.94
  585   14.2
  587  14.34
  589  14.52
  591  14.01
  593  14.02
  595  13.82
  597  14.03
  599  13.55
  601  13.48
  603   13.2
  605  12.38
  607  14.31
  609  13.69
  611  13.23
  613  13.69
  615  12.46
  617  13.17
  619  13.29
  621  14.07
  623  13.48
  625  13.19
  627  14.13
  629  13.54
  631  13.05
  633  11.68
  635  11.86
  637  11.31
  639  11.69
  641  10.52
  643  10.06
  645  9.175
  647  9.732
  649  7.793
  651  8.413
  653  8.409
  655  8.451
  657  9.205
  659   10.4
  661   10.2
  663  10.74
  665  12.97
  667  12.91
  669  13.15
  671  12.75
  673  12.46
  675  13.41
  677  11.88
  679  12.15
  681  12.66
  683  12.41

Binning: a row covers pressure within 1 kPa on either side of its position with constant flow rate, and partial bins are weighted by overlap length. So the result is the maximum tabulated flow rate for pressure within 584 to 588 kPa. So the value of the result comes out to 14.34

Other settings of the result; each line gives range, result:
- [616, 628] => 14.13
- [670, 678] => 13.41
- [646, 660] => 10.4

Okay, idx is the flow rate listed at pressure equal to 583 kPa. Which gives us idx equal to 13.94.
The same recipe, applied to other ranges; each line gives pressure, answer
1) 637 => 11.31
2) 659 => 10.4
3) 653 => 8.409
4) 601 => 13.48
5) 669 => 13.15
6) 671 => 12.75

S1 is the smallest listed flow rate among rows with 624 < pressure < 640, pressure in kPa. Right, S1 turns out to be 11.31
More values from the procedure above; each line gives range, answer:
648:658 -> 7.793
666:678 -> 11.88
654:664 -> 8.451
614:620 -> 12.46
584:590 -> 14.2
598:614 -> 12.38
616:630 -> 13.17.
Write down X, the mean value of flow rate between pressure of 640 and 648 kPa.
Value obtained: 9.87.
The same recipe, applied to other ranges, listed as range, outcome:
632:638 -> 11.6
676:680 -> 12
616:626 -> 13.4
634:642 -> 11.3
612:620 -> 13.2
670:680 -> 12.5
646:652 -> 8.65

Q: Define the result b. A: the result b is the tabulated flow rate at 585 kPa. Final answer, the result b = 14.2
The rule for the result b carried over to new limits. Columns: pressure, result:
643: 10.06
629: 13.54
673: 12.46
